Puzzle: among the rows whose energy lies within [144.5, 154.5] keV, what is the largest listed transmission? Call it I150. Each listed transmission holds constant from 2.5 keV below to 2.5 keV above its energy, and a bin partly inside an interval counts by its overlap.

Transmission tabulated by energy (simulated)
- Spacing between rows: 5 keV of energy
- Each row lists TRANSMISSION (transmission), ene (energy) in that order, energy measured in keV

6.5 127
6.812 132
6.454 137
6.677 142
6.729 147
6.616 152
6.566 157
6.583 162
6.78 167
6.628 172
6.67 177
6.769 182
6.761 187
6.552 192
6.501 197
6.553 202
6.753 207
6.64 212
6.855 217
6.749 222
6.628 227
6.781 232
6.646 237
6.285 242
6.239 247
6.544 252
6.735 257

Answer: 6.729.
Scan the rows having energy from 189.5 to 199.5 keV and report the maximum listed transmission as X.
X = 6.552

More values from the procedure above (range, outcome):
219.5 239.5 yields 6.781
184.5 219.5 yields 6.855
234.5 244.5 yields 6.646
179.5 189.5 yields 6.769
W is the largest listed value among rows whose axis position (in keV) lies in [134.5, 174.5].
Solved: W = 6.78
